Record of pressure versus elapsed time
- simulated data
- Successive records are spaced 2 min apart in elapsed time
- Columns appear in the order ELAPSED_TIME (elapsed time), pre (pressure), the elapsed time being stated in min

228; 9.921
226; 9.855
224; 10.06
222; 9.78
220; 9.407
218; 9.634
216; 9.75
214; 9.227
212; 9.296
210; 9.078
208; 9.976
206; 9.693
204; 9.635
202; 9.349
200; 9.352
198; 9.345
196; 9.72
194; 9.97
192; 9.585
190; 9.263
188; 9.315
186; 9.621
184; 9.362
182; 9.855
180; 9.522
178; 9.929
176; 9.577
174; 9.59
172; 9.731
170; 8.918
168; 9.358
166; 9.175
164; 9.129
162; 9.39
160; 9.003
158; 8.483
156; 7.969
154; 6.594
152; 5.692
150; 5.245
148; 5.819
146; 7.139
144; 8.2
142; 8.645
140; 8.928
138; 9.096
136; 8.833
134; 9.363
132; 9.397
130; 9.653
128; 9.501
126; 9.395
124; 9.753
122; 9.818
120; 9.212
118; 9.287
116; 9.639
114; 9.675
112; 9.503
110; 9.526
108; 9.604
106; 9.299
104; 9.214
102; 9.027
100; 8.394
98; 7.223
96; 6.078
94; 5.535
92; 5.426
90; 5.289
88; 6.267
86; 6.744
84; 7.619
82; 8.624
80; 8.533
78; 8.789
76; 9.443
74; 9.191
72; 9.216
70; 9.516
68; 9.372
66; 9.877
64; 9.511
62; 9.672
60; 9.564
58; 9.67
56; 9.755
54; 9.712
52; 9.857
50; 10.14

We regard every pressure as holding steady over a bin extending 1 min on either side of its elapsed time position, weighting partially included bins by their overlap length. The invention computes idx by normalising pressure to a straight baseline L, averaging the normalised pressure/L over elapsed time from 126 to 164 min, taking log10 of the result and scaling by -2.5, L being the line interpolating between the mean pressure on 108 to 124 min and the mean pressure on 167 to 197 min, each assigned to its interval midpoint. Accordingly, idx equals 0.16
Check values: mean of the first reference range 9.54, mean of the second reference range 9.55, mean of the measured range 8.22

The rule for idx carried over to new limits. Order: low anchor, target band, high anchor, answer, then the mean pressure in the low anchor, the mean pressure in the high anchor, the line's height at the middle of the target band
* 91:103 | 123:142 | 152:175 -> -0.18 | 6.95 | 8.71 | 7.89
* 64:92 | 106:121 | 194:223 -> -0.10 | 8.28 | 9.53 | 8.62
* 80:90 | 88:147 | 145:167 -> -0.16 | 7.23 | 7.6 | 7.4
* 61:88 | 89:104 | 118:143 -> 0.29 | 8.83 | 9.3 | 9.02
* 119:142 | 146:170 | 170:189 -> 0.21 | 9.33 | 9.57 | 9.47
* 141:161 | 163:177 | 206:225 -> -0.18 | 7.28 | 9.58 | 7.96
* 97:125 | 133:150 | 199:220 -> 0.15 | 9.23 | 9.49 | 9.31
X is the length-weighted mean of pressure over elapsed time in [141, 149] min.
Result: 7.45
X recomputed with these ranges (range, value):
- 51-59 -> 9.75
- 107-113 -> 9.54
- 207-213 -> 9.45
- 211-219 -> 9.48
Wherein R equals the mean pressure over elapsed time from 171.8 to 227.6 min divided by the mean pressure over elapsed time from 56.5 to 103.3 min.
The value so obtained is 1.2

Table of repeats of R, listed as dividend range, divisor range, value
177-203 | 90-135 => 1.10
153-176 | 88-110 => 1.18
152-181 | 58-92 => 1.05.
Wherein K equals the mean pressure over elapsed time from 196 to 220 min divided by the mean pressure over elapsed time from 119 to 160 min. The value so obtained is 1.1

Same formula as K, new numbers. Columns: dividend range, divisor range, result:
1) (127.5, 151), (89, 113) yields 1.06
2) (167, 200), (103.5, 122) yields 1.01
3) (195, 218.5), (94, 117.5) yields 1.09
